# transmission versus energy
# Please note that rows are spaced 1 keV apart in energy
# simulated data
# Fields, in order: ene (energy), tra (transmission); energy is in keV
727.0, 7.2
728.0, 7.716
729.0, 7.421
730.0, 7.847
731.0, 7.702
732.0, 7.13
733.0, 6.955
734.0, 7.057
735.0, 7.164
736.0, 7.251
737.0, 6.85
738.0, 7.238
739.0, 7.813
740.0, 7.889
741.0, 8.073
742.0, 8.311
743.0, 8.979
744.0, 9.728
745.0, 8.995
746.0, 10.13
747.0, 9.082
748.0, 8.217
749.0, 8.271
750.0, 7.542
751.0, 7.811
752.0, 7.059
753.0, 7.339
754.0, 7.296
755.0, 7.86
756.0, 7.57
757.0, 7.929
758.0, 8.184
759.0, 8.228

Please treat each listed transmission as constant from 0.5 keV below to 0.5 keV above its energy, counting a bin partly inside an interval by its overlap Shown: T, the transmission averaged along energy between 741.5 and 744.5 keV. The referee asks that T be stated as 9.01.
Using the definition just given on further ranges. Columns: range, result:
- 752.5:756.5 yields 7.52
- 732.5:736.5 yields 7.11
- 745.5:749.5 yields 8.93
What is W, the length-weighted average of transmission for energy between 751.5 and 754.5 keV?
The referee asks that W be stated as 7.23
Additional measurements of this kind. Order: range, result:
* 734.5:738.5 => 7.13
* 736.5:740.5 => 7.45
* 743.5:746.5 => 9.62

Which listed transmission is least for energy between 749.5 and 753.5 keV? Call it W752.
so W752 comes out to 7.059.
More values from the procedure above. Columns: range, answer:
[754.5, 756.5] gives 7.57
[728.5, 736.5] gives 6.955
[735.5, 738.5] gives 6.85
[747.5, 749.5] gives 8.217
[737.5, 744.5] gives 7.238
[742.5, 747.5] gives 8.979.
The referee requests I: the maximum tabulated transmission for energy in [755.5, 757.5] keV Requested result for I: 7.929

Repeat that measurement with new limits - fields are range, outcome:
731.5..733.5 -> 7.13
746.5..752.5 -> 9.082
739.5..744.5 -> 9.728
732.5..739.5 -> 7.813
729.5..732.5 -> 7.847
